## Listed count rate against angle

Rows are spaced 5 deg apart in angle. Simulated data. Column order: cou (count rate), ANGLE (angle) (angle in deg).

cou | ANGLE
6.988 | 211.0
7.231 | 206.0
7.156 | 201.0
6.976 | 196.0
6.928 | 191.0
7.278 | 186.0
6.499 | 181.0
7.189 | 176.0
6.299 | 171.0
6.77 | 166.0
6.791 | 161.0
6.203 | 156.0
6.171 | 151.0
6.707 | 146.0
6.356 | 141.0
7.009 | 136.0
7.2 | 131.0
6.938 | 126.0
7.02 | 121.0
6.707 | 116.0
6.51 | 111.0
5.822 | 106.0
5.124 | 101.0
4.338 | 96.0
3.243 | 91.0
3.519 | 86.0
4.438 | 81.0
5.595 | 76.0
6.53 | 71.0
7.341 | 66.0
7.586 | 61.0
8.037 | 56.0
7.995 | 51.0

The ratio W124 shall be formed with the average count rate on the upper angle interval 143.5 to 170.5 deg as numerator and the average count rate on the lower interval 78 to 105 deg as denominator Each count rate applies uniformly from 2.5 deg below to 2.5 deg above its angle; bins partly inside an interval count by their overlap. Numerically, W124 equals 1.5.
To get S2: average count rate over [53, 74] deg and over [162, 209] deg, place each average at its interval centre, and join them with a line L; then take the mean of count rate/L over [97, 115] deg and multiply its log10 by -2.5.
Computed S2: 0.24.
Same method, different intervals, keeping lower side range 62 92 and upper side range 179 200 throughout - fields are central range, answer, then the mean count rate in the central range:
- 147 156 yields 0.022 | 6.27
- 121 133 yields -0.167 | 7.05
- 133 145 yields -0.082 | 6.71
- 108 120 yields -0.133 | 6.63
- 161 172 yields -0.002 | 6.62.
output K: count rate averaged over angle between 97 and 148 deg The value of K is 6.47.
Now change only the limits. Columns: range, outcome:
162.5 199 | 6.85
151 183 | 6.59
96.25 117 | 5.81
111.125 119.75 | 6.7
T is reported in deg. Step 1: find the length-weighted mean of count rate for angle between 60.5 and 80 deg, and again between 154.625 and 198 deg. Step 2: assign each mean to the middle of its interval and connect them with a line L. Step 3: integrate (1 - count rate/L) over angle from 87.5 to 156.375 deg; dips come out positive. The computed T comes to 6.1 deg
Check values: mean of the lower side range 6.5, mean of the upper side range 6.78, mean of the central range 6.06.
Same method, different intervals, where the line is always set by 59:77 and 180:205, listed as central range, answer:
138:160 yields 1.7 deg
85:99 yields 6.3 deg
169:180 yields 0.4 deg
